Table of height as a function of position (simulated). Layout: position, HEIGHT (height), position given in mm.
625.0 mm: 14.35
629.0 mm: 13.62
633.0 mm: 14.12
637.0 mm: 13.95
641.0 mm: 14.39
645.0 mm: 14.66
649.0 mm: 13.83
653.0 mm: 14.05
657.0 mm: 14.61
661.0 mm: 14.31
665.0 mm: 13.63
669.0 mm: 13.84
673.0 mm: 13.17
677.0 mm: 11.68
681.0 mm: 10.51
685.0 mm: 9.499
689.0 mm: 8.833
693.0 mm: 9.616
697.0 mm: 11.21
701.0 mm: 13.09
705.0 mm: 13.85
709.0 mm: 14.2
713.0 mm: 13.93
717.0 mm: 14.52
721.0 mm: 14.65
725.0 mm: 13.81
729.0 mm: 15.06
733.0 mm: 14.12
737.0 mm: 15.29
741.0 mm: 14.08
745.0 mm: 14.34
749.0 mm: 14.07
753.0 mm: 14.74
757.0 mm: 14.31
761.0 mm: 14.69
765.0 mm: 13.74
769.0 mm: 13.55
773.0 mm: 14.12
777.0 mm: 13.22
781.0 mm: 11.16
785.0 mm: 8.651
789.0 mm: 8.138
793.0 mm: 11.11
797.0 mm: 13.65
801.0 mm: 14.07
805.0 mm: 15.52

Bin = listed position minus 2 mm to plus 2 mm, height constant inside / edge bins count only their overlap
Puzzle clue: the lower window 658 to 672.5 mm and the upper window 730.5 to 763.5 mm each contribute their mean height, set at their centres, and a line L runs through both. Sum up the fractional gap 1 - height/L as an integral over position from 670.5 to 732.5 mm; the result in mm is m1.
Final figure 7.0 mm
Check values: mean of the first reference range 13.9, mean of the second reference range 14.5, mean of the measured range 12.6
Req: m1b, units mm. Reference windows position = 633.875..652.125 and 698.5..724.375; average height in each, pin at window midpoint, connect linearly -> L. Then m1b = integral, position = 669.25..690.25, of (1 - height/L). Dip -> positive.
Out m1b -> 4.5 mm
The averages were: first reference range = 14.2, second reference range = 14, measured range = 11.1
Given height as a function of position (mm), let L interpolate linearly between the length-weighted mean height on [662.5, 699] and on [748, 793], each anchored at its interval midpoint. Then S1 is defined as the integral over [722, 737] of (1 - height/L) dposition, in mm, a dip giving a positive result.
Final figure -2.99 mm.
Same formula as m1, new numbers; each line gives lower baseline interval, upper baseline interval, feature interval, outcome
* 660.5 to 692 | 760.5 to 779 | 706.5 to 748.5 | -4.94 mm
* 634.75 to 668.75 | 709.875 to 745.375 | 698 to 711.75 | 0.77 mm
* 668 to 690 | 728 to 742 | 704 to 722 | -1.24 mm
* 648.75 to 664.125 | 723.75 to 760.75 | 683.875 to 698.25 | 4.59 mm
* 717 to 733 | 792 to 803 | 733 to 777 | -1.06 mm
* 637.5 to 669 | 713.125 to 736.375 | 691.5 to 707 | 2.52 mm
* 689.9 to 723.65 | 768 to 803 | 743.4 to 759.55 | -2.59 mm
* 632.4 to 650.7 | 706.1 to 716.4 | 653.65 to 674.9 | 0.37 mm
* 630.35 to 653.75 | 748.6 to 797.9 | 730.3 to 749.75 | -2.09 mm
